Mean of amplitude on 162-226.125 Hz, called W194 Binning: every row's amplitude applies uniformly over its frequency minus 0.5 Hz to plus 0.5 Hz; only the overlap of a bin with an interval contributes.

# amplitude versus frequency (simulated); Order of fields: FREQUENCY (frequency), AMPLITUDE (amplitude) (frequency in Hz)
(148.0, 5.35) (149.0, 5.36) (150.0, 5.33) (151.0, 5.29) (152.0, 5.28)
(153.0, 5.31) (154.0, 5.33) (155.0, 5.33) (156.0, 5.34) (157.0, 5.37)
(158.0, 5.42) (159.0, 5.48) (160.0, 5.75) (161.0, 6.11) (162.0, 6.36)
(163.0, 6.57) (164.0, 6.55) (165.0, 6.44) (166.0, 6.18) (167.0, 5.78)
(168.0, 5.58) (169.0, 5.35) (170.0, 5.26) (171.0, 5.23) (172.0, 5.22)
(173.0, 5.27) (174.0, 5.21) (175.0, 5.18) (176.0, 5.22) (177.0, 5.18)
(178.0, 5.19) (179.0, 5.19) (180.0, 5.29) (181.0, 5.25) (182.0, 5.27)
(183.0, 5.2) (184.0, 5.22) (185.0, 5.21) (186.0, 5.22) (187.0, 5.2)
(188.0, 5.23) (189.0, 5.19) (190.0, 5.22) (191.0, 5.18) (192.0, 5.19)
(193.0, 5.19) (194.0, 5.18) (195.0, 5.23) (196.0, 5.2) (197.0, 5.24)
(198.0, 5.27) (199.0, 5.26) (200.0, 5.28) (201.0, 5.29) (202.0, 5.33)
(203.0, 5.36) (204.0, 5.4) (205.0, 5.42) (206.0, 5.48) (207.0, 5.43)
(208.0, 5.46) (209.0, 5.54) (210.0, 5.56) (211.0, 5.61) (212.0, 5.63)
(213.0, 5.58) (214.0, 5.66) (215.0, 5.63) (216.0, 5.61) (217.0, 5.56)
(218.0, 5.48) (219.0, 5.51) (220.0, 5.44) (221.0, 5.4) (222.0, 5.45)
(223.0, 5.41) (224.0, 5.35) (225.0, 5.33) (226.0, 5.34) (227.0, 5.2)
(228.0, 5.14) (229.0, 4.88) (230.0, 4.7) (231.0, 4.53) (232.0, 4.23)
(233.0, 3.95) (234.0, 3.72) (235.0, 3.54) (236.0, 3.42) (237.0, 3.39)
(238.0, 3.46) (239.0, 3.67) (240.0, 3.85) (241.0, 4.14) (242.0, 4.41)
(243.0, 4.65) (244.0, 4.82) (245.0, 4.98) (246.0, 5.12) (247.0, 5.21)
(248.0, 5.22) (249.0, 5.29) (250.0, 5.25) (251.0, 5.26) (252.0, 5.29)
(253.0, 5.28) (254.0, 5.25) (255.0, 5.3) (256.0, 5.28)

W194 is 5.42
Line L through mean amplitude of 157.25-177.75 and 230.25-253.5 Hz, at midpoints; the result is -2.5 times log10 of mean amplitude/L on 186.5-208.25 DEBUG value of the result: -0.02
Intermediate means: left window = 5.66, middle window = 5.28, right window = 4.47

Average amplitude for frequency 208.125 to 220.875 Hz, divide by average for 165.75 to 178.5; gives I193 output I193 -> 1.04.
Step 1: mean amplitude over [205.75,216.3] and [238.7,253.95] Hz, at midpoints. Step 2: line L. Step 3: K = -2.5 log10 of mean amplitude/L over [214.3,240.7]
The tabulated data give 0.11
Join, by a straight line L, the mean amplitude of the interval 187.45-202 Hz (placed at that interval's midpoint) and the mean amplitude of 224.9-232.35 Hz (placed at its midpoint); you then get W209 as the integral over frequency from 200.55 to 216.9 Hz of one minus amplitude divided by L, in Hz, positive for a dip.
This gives -1.3 Hz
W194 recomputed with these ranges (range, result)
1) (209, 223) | 5.54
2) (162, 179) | 5.6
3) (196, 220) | 5.45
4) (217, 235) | 4.98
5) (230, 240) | 3.82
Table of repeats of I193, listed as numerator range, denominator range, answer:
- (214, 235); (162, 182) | 0.91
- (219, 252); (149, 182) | 0.85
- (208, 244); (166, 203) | 0.92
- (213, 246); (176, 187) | 0.91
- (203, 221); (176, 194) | 1.06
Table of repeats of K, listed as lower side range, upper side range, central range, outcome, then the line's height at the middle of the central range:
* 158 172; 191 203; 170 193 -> 0.065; 5.54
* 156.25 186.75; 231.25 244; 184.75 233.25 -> -0.151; 4.61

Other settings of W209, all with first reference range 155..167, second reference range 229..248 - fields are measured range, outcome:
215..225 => -1.75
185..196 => 0.18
